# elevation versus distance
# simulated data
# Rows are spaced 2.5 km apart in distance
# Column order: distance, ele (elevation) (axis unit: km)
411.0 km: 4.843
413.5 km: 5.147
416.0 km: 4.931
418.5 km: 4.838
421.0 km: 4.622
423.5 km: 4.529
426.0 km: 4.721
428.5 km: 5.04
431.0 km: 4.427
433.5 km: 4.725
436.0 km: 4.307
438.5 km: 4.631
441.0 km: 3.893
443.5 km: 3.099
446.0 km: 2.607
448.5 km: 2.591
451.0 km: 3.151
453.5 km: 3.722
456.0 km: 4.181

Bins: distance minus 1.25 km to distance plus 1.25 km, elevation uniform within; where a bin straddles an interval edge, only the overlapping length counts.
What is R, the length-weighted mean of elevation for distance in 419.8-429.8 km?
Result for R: 4.73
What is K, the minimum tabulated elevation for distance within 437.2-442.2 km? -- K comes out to 3.893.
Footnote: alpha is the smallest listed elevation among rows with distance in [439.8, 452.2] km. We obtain 2.591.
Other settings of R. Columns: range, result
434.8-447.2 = 3.71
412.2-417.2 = 5.04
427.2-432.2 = 4.74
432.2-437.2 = 4.52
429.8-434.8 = 4.57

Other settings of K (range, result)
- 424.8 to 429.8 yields 4.721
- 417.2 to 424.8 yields 4.529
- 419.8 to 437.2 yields 4.307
